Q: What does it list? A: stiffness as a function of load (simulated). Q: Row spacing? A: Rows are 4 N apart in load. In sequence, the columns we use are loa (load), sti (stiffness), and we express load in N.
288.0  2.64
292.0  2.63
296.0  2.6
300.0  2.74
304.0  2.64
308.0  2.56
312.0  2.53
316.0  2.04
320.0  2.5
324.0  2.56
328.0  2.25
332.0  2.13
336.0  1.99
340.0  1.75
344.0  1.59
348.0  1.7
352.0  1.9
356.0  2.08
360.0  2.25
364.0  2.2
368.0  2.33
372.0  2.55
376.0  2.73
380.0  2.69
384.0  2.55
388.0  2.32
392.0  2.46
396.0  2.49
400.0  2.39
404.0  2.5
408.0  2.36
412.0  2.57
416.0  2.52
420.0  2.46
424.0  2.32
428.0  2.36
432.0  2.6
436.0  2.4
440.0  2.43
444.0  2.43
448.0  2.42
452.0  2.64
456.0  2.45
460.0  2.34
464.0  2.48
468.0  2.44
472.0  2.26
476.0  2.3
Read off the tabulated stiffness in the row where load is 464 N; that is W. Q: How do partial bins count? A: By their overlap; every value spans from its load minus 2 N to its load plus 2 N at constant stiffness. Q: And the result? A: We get 2.48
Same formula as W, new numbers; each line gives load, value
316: 2.04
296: 2.6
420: 2.46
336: 1.99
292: 2.63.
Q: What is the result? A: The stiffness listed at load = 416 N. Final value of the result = 2.52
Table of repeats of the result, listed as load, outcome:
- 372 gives 2.55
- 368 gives 2.33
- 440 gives 2.43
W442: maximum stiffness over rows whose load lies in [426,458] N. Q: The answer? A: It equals 2.64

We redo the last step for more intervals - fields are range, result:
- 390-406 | 2.5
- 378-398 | 2.69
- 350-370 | 2.33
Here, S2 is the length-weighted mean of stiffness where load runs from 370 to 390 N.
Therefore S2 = 2.57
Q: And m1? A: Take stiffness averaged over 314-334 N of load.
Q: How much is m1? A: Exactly 2.3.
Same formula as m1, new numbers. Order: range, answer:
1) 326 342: 2.03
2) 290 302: 2.66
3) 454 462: 2.4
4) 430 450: 2.46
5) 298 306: 2.69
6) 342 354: 1.73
